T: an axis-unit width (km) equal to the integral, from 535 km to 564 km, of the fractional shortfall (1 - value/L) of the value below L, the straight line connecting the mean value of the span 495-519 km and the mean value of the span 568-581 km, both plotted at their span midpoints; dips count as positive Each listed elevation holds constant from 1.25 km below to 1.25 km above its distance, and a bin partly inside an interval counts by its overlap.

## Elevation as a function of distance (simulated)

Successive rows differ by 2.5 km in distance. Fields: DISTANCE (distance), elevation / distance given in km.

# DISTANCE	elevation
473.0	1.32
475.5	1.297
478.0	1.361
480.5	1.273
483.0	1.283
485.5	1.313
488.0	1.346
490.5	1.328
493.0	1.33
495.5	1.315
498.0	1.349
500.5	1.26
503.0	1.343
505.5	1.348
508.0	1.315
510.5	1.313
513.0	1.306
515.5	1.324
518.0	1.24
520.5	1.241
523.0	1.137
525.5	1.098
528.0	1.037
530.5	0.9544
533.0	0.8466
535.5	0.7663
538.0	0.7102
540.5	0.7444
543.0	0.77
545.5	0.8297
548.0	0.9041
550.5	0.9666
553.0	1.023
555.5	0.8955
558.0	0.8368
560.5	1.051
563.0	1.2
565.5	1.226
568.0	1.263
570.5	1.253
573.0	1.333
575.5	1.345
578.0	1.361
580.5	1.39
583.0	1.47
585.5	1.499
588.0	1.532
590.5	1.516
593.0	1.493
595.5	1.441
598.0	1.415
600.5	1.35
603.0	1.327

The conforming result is 9.4 km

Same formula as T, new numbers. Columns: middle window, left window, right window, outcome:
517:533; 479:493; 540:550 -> -1.6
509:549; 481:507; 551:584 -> 7.9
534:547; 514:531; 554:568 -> 4.0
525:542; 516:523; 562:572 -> 5.0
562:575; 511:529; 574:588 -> 1.1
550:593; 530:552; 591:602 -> -3.4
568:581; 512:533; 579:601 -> 0.6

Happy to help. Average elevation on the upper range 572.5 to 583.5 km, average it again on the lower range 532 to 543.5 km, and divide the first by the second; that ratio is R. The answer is 1.80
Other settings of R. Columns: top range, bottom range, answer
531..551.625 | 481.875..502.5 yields 0.62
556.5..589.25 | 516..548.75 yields 1.35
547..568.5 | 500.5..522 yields 0.80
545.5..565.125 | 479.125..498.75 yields 0.75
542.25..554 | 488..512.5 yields 0.68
